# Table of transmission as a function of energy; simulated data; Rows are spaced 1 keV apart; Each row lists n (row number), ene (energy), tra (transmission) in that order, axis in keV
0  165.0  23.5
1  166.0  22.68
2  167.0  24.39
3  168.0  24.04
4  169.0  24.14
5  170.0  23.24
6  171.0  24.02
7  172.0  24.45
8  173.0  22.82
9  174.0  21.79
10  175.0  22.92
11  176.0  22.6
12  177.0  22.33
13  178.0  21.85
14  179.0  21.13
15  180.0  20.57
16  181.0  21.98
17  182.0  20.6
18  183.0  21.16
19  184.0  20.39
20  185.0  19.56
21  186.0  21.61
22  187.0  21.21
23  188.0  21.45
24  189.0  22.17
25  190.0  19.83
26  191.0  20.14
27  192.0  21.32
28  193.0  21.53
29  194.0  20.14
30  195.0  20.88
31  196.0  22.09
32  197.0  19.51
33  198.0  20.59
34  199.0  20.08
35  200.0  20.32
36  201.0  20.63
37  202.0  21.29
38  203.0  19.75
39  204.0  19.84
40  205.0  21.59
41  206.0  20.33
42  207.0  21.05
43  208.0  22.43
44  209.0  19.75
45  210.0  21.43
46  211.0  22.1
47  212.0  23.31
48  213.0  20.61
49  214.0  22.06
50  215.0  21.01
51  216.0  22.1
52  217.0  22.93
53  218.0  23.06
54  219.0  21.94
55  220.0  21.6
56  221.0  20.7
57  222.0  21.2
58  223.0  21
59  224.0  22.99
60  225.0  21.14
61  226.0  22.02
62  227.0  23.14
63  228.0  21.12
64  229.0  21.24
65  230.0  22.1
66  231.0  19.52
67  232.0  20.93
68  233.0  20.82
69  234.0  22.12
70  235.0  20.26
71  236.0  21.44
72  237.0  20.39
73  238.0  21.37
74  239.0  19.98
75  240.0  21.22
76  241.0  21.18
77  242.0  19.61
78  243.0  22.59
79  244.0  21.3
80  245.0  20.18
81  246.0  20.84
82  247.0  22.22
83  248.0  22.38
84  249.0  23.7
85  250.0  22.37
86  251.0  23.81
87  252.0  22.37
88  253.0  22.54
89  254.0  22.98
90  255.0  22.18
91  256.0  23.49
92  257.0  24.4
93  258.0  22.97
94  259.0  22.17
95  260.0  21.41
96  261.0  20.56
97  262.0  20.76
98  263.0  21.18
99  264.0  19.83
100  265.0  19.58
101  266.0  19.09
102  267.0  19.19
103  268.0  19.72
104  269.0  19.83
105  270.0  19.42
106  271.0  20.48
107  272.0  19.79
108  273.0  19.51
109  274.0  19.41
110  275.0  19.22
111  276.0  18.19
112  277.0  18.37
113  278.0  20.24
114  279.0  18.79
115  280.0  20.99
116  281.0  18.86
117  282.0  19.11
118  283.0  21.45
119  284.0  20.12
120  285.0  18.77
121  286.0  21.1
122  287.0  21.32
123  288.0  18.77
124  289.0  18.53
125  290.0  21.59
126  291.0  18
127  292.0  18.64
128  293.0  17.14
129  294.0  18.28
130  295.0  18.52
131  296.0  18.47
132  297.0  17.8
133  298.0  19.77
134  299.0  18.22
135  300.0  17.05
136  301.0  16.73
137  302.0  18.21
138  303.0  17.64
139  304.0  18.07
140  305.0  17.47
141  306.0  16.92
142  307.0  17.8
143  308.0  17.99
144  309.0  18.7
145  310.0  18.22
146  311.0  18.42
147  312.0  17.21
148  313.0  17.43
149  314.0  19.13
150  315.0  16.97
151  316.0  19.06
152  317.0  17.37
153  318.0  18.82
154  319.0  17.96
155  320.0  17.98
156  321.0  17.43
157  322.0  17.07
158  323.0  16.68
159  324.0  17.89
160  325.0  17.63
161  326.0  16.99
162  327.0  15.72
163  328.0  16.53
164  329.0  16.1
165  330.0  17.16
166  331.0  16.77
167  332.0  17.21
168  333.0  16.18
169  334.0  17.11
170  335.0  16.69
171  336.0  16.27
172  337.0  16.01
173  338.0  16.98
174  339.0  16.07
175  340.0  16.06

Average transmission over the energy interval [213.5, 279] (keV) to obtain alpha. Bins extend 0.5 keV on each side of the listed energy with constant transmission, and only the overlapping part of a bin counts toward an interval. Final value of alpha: 21.2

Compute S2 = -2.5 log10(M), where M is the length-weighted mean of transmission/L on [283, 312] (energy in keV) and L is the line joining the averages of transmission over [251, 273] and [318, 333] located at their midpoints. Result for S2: 0.02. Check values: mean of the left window 21.2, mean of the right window 17.1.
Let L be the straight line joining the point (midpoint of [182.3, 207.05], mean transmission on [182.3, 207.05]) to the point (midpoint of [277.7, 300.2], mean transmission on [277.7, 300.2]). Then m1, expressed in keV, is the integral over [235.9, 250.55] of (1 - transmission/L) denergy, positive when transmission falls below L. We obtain -1.1 keV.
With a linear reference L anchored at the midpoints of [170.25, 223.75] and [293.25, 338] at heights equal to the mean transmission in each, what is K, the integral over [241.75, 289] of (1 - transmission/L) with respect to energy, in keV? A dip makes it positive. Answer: -3.9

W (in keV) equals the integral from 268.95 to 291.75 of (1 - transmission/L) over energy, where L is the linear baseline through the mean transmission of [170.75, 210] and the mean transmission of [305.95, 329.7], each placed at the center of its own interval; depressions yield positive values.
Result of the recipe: -1.20 keV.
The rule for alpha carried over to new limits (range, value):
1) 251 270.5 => 21.3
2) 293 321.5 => 18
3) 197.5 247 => 21.2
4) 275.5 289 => 19.7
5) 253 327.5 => 19.1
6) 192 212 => 20.9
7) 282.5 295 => 19.4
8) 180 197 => 20.9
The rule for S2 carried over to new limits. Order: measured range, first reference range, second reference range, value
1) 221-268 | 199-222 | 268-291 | -0.05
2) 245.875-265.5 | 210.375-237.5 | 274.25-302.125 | -0.09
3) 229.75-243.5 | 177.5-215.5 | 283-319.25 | -0.05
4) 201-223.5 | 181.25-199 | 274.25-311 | -0.05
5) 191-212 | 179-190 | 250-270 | 0.01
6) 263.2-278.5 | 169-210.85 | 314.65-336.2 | -0.04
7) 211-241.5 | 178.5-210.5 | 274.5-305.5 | -0.07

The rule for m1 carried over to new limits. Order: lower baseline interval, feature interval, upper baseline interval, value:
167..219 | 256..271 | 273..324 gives -0.97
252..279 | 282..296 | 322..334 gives -0.11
